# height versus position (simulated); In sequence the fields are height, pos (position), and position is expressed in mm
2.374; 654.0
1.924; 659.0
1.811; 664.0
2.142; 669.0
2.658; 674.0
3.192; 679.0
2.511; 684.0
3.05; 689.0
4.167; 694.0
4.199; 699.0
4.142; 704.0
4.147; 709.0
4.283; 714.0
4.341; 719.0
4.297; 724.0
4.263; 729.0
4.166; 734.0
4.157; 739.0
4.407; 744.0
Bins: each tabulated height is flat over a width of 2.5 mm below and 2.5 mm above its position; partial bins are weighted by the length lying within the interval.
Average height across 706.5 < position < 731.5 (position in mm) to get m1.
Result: 4.27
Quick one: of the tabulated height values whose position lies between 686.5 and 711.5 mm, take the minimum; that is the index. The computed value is 3.05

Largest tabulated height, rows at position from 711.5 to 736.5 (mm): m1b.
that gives 4.341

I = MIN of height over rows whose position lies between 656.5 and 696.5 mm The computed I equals 1.811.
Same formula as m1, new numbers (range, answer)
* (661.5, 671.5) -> 1.98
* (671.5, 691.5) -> 2.85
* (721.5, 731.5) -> 4.28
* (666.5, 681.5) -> 2.66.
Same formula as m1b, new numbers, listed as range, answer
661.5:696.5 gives 4.167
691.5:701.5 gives 4.199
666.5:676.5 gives 2.658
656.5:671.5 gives 2.142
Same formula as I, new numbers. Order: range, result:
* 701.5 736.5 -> 4.142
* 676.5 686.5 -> 2.511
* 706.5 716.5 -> 4.147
